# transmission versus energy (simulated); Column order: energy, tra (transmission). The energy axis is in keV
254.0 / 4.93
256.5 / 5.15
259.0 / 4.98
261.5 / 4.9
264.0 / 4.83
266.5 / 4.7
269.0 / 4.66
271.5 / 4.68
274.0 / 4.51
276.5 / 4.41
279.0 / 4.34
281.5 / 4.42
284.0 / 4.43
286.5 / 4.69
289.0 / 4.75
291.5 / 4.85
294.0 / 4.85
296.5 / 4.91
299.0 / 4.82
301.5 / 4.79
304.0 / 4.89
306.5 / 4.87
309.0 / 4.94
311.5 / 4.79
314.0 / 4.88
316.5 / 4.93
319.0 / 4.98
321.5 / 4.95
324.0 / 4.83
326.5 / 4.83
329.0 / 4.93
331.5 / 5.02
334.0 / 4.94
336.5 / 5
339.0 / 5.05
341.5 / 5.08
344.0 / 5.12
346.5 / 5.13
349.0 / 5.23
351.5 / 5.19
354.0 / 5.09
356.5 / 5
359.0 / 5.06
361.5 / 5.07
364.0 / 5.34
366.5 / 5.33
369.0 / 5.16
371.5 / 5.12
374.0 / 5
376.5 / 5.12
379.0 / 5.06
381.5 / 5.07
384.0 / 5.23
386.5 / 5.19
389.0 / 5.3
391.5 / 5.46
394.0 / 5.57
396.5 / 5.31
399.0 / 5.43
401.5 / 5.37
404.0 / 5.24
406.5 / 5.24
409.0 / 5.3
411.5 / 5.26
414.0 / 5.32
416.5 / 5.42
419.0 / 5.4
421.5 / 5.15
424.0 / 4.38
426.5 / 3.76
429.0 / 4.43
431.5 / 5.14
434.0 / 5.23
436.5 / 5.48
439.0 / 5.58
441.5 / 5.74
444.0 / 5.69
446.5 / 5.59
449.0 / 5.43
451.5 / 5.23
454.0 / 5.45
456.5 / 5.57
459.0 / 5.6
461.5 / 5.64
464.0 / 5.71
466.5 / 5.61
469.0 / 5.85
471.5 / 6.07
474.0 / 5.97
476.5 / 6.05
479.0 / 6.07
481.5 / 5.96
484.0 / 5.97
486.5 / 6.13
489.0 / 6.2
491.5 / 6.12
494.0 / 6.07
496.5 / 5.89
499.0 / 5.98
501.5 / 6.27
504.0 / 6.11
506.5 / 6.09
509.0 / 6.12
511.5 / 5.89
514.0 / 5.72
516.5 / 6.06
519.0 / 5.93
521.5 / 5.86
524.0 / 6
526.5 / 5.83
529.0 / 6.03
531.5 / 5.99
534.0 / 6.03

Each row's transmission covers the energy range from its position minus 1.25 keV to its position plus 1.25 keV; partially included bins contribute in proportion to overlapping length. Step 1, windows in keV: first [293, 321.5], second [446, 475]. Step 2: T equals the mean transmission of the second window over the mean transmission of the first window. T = 1.2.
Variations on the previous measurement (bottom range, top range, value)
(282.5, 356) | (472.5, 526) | 1.22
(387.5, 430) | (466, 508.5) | 1.17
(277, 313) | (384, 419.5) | 1.13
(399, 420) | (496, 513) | 1.14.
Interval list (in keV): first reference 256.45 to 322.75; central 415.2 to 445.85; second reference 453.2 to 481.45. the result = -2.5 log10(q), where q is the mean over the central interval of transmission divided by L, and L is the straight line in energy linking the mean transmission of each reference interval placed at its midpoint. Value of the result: 0.09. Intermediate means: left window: 4.77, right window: 5.79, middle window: 5.13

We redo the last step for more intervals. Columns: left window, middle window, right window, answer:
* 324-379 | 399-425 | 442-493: 0.05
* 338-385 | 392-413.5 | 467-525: 0.01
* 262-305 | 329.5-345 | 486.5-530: -0.01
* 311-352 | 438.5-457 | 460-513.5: 0.04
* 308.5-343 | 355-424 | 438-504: 0.02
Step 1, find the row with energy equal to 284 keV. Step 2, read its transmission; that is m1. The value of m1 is 4.43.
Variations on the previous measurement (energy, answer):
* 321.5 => 4.95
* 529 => 6.03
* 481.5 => 5.96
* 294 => 4.85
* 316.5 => 4.93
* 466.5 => 5.61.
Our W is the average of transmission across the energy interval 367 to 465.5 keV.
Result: 5.27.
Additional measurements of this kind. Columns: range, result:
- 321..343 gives 4.96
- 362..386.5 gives 5.16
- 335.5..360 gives 5.1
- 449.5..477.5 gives 5.69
